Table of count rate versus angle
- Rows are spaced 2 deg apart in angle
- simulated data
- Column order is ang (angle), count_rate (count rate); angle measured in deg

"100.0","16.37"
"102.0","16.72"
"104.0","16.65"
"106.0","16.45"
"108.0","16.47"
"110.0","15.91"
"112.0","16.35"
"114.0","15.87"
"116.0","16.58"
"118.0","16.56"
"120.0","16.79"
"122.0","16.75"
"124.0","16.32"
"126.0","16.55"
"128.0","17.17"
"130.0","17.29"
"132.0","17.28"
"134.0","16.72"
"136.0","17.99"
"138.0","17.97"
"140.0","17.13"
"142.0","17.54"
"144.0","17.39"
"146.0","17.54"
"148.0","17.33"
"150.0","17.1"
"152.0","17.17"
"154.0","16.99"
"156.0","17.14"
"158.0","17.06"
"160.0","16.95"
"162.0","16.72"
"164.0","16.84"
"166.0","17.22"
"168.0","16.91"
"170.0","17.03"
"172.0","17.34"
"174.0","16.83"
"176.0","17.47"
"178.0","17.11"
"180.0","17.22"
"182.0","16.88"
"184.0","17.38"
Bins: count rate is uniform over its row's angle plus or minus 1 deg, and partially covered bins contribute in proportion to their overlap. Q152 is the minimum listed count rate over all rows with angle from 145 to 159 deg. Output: 16.99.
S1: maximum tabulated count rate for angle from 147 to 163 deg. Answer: 17.33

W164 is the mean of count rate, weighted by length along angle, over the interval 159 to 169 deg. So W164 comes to 16.9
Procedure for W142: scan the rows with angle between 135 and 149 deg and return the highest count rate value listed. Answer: 17.99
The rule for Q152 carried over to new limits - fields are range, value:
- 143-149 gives 17.33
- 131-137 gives 16.72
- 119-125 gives 16.32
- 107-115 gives 15.87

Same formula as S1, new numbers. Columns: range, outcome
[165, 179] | 17.47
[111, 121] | 16.79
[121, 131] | 17.29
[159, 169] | 17.22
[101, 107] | 16.72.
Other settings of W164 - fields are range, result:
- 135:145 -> 17.6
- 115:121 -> 16.6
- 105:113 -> 16.3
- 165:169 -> 17.1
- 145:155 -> 17.2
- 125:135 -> 17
